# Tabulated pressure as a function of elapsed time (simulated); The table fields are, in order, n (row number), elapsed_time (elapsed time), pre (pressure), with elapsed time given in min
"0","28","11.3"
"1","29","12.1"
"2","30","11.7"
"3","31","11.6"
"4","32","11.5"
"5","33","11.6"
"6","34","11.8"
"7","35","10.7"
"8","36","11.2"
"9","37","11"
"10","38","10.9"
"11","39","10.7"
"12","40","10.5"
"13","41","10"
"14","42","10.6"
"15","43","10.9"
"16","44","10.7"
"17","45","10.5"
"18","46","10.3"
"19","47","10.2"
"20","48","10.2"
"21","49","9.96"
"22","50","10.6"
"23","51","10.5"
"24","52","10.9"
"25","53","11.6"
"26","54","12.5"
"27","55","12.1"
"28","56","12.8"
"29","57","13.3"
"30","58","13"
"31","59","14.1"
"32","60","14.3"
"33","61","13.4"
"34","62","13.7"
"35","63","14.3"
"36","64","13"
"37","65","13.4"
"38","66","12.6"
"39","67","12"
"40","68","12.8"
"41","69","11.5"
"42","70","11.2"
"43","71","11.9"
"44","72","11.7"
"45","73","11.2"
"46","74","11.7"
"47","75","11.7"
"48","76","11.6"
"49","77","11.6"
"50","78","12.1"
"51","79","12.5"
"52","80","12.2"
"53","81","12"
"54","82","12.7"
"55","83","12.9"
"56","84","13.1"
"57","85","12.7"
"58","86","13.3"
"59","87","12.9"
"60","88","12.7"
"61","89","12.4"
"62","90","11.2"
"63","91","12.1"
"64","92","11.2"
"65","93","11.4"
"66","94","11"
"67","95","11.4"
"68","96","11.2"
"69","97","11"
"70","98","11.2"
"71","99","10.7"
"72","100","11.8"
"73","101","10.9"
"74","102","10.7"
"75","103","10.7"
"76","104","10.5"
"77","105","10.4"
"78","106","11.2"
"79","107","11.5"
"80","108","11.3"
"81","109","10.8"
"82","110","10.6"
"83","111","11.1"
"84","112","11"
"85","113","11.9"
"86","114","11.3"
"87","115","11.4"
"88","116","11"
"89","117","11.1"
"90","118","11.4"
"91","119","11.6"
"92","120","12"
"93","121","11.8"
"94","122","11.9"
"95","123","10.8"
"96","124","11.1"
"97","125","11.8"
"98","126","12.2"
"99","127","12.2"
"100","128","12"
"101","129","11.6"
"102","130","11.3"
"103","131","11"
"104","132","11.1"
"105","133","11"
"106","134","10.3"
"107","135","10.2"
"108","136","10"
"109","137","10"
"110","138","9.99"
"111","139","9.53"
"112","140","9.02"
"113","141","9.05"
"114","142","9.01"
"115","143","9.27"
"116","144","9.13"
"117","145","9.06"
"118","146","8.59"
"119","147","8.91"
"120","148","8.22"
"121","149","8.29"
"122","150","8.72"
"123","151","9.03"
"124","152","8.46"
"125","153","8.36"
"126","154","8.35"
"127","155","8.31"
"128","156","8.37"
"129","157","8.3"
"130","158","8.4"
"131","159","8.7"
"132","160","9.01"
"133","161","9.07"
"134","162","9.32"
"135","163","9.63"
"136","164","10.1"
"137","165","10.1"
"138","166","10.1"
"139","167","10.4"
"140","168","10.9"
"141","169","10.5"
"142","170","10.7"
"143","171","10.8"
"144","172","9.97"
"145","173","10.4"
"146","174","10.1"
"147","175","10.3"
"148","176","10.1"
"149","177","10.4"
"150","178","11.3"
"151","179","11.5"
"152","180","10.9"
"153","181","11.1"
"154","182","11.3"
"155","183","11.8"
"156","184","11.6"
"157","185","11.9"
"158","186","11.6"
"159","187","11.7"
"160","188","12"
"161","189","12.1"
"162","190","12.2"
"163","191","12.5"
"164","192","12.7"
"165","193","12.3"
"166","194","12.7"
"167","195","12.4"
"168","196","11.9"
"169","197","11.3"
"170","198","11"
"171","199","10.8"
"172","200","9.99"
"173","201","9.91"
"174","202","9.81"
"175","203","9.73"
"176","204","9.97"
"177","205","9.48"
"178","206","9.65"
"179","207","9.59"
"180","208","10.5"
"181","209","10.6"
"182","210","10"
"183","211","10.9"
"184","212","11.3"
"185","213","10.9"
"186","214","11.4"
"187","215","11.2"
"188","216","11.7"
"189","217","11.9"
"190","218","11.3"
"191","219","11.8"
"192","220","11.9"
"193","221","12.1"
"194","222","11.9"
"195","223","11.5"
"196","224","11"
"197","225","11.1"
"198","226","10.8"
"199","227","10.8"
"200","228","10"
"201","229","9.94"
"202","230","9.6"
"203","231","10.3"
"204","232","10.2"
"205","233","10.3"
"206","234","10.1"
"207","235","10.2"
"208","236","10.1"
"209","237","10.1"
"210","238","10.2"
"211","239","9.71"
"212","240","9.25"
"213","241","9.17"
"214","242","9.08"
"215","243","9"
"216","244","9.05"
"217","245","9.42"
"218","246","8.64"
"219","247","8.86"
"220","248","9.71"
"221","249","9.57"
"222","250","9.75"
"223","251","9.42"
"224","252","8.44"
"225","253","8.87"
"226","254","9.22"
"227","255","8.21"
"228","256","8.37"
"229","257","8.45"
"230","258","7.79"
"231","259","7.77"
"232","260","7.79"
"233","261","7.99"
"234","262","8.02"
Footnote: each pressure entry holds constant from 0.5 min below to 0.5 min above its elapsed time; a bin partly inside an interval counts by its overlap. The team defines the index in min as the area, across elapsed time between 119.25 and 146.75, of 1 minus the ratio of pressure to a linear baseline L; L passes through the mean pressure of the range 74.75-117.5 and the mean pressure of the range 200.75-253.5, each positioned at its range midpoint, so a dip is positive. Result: 1.6 min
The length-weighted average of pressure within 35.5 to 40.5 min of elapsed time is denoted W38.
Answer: 10.9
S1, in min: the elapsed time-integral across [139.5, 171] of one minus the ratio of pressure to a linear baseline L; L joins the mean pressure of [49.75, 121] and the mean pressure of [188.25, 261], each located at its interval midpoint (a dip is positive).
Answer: 5.4 min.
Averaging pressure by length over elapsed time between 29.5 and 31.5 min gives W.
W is 11.6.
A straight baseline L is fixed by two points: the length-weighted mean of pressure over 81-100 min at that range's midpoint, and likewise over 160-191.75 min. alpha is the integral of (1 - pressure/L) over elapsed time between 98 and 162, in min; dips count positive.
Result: 6.7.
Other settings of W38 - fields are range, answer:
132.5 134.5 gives 10.7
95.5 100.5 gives 11.2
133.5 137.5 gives 10.1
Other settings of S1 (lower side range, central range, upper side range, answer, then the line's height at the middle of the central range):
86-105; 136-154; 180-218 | 3.7 min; 11.3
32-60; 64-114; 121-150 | -4.3 min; 10.8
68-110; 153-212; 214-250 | 1.4 min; 10.8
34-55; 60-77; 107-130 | -2.2 min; 11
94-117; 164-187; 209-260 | -0.7 min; 10.5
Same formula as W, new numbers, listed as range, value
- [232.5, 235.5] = 10.2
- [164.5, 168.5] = 10.4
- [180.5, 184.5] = 11.5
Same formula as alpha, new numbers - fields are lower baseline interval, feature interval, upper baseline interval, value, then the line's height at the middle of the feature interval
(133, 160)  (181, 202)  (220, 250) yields -4.5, 9.56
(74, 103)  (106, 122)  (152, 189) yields 0.0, 11.3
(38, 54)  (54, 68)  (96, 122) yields -3.2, 10.7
